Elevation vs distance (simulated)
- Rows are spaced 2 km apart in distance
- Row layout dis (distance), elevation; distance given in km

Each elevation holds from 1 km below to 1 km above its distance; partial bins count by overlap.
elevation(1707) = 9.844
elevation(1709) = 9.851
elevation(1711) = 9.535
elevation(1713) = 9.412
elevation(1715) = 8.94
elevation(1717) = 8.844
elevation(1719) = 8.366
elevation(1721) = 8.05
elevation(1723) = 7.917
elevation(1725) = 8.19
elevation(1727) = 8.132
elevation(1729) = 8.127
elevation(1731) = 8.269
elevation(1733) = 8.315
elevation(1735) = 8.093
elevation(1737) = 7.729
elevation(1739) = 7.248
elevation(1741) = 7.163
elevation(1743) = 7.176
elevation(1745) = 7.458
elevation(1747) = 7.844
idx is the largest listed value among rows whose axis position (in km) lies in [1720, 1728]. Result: 8.19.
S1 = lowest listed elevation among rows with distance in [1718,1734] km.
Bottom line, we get 7.917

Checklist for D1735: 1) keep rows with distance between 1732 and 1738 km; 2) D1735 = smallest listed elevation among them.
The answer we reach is 7.729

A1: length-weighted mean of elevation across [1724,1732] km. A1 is 8.18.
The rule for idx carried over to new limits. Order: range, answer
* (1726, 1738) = 8.315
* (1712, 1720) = 9.412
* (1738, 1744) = 7.248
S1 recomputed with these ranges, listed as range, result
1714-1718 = 8.844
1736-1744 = 7.163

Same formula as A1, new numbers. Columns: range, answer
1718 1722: 8.21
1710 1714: 9.47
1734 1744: 7.48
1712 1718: 9.07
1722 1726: 8.05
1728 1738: 8.11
